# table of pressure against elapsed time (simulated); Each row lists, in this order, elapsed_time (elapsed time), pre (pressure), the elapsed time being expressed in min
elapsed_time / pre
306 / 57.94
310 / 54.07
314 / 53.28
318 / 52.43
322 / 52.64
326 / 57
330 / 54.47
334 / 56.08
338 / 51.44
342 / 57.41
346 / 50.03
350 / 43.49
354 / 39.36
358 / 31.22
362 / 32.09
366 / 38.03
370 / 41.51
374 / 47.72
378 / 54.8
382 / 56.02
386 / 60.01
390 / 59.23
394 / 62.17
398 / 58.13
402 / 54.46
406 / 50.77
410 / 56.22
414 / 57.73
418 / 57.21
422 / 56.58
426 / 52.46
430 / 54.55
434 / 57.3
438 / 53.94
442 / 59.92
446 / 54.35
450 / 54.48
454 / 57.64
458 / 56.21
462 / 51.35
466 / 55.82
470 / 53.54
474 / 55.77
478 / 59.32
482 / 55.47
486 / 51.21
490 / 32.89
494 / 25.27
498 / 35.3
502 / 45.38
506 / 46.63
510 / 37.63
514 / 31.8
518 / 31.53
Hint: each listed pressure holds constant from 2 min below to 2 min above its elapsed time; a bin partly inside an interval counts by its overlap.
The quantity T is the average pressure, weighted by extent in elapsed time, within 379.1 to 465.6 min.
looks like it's 56.2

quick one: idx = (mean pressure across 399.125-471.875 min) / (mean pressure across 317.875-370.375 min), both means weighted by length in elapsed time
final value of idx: 1.18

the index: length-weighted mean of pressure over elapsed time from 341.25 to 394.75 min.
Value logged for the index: 47.5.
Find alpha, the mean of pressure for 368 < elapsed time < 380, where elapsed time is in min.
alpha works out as 48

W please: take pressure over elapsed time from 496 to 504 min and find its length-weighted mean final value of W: 40.3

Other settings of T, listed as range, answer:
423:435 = 54.7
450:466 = 55.1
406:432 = 55.4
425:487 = 55.3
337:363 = 43.7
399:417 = 55.1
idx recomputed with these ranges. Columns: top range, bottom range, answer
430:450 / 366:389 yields 1.10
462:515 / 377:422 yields 0.80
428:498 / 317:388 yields 1.07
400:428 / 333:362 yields 1.21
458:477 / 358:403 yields 1.09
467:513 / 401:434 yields 0.82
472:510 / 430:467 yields 0.81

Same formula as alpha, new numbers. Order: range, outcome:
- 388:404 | 58.5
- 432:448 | 56.4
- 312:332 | 54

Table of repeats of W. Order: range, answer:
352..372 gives 36.4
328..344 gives 54.8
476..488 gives 55.3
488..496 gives 29.1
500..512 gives 43.2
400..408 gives 52.6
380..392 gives 58.4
